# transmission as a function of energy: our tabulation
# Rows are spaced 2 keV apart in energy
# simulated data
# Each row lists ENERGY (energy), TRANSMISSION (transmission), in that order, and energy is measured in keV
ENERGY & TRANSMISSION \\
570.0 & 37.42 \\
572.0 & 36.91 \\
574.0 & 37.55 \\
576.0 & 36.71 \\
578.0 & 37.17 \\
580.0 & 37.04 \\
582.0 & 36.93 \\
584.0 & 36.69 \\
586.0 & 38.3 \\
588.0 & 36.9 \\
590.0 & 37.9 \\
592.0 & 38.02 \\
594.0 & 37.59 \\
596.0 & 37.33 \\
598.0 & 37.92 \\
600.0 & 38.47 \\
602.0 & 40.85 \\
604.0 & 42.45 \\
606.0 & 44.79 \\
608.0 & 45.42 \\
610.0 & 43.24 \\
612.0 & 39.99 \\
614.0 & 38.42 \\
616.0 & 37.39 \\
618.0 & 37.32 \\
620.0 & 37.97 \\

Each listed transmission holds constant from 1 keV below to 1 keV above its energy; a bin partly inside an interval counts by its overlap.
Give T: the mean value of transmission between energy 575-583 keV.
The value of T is 37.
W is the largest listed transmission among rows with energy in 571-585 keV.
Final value 37.55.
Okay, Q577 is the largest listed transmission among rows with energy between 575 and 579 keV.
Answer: 37.17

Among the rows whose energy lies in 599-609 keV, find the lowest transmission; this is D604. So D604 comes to 38.47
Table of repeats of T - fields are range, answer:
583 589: 37.3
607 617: 40.9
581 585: 36.8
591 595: 37.8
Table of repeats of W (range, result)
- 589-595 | 38.02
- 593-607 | 44.79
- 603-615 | 45.42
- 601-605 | 42.45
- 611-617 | 39.99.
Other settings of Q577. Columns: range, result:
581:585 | 36.93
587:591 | 37.9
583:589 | 38.3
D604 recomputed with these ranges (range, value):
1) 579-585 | 36.69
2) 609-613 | 39.99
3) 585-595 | 36.9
